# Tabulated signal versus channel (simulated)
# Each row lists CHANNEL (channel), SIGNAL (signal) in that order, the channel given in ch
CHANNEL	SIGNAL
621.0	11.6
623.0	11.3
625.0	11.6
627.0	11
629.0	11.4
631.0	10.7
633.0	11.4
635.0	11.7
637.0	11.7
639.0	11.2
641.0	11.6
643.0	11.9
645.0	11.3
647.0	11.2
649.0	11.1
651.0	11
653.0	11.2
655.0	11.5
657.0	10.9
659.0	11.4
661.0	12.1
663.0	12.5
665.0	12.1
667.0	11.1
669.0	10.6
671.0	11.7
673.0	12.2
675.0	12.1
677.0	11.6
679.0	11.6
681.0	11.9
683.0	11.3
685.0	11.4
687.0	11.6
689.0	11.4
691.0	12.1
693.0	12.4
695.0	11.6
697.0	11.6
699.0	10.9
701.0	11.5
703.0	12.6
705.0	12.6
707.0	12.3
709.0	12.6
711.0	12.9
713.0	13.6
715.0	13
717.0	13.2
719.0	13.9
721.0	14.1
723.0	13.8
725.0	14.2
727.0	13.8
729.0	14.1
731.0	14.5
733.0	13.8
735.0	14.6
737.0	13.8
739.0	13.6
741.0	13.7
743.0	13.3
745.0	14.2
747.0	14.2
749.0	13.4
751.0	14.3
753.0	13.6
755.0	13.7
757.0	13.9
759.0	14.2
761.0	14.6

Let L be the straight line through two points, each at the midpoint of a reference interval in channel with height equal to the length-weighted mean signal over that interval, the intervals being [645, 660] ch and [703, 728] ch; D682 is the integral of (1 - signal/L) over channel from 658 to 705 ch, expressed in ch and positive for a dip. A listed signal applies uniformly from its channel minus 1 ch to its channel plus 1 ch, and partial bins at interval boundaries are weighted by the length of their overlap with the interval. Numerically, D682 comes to 1.6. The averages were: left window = 11.2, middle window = 11.7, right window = 13.3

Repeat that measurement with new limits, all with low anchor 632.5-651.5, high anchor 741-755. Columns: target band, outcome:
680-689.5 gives 0.7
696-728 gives 0.2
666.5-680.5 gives 0.6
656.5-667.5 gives 0.1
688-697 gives 0.5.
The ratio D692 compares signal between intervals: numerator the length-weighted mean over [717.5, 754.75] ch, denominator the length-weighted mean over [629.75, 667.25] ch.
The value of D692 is 1.2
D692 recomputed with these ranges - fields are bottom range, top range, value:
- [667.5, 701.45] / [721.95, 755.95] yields 1.20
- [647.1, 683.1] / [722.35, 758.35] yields 1.21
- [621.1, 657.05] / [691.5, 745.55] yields 1.16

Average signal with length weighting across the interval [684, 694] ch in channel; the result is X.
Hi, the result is 11.8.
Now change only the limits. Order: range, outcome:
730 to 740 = 14.1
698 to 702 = 11.2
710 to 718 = 13.2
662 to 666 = 12.3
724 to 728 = 14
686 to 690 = 11.5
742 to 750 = 13.8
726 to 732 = 14.1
